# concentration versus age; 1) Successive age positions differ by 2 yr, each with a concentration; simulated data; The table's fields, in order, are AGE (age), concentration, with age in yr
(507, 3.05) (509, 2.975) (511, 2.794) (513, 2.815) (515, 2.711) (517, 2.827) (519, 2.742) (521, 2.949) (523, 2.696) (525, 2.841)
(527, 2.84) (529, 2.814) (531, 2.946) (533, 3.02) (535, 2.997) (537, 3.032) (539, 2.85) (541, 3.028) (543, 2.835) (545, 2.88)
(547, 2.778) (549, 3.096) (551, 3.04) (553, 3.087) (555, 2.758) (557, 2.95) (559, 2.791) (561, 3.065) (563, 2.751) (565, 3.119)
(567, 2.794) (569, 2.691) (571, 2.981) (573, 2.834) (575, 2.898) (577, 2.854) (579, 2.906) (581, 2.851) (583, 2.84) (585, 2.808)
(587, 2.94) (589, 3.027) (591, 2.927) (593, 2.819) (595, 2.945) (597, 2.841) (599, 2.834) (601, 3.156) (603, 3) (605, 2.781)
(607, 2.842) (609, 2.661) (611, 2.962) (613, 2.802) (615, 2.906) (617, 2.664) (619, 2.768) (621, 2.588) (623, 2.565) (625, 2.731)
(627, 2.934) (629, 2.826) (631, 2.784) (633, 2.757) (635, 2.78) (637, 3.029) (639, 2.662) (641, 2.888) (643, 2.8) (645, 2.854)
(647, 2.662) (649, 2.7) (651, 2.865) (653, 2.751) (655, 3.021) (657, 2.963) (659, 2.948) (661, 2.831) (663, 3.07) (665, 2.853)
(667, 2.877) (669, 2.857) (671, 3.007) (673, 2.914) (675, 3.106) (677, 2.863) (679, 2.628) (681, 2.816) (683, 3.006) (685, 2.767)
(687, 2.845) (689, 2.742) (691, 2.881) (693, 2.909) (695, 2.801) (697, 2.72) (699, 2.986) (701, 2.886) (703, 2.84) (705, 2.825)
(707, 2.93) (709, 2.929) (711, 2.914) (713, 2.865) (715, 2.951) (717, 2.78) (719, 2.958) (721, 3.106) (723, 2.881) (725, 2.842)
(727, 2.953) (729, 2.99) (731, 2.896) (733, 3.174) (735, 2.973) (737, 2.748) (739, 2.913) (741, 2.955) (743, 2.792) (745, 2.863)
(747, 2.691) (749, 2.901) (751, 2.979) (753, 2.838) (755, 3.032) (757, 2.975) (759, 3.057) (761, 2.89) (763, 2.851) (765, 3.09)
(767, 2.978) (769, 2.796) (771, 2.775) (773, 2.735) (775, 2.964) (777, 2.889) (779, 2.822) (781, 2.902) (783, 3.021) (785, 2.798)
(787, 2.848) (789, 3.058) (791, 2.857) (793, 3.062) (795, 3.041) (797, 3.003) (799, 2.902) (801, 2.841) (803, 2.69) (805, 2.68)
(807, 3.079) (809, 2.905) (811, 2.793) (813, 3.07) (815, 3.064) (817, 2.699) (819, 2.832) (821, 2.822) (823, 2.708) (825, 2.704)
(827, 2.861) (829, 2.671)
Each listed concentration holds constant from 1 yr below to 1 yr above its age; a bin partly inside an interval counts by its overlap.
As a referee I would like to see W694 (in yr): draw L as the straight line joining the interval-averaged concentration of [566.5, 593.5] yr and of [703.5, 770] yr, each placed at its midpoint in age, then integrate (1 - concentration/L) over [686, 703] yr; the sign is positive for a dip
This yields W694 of 0.35 yr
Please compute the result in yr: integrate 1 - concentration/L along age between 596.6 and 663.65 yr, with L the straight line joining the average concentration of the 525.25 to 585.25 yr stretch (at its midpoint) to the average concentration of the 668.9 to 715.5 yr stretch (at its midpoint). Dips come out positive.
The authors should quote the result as 1.4 yr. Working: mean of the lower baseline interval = 2.9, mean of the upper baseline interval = 2.87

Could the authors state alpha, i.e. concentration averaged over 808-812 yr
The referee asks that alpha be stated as 2.85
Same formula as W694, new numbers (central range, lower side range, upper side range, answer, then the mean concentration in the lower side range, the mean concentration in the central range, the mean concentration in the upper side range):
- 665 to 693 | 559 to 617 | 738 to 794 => 0.22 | 2.88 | 2.87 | 2.9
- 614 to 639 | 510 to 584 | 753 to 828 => 0.99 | 2.88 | 2.77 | 2.89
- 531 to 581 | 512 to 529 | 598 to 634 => -2.00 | 2.8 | 2.92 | 2.81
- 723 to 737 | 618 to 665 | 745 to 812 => -0.38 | 2.82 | 2.95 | 2.9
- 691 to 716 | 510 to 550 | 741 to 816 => 0.15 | 2.87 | 2.88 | 2.91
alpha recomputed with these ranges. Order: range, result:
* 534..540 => 2.96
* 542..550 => 2.9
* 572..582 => 2.87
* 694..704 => 2.85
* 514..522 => 2.81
